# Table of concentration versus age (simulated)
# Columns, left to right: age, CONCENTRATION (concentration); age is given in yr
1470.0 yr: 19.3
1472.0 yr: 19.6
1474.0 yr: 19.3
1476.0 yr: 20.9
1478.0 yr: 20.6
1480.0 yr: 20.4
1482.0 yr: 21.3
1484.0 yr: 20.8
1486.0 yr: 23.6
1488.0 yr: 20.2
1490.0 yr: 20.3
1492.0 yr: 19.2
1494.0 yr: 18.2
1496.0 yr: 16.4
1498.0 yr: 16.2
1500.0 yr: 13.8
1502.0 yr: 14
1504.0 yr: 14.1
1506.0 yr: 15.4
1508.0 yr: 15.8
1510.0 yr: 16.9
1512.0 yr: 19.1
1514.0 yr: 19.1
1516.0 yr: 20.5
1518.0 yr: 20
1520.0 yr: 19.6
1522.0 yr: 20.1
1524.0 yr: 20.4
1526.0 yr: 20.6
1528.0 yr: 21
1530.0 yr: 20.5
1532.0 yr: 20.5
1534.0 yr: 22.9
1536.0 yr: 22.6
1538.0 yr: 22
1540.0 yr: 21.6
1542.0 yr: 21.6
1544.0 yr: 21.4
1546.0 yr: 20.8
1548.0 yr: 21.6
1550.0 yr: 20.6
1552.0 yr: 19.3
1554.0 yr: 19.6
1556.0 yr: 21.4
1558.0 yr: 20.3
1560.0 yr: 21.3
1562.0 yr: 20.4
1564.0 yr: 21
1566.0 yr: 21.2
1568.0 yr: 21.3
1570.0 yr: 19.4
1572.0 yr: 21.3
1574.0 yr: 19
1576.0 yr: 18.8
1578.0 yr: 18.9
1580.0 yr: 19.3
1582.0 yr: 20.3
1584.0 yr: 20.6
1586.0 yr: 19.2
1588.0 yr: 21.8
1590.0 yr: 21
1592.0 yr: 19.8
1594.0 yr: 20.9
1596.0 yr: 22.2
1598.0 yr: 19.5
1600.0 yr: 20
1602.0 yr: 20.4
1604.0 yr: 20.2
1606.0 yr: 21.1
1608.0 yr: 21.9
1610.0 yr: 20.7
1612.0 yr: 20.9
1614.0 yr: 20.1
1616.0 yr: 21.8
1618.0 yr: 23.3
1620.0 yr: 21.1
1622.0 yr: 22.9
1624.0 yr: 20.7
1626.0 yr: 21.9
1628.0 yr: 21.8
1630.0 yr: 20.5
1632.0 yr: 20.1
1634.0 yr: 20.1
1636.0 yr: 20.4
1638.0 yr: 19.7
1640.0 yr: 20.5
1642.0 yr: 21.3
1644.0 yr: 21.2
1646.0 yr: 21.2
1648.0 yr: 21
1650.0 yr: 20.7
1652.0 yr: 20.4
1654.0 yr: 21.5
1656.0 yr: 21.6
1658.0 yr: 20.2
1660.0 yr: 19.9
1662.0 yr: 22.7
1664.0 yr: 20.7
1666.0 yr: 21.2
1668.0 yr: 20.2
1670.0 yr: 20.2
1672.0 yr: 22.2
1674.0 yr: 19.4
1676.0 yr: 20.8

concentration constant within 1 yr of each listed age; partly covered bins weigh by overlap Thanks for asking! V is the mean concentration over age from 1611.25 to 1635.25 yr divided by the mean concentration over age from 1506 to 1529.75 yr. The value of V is 1.1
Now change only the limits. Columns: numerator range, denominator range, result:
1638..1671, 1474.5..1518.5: 1.13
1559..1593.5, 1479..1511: 1.13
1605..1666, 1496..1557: 1.09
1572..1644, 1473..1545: 1.06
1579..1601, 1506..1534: 1.05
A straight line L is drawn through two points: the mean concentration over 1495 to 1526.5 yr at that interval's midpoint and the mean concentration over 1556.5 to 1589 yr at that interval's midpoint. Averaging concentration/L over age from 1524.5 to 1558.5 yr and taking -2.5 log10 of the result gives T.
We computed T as -0.12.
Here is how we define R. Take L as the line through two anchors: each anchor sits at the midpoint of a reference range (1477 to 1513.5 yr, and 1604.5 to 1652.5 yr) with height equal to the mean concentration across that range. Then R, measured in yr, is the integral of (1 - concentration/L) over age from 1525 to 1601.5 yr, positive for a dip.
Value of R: -4.2 yr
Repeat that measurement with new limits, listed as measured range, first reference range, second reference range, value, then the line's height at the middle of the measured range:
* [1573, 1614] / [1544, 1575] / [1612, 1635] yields 1.3 yr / 21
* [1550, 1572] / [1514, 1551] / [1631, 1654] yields 0.3 yr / 20.9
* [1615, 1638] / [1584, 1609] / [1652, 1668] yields -0.5 yr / 20.8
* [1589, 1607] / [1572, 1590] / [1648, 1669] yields -0.4 yr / 20.1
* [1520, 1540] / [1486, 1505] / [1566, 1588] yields -2.9 yr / 18.4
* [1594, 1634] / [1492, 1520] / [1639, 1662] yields -2.2 yr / 20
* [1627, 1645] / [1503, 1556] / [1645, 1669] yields 0.1 yr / 20.8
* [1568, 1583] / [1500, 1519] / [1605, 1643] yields -0.2 yr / 19.4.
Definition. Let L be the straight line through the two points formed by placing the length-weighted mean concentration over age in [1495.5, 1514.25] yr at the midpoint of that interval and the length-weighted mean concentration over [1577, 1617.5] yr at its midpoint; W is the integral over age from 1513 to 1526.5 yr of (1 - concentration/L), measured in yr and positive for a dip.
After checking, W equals -2.7 yr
